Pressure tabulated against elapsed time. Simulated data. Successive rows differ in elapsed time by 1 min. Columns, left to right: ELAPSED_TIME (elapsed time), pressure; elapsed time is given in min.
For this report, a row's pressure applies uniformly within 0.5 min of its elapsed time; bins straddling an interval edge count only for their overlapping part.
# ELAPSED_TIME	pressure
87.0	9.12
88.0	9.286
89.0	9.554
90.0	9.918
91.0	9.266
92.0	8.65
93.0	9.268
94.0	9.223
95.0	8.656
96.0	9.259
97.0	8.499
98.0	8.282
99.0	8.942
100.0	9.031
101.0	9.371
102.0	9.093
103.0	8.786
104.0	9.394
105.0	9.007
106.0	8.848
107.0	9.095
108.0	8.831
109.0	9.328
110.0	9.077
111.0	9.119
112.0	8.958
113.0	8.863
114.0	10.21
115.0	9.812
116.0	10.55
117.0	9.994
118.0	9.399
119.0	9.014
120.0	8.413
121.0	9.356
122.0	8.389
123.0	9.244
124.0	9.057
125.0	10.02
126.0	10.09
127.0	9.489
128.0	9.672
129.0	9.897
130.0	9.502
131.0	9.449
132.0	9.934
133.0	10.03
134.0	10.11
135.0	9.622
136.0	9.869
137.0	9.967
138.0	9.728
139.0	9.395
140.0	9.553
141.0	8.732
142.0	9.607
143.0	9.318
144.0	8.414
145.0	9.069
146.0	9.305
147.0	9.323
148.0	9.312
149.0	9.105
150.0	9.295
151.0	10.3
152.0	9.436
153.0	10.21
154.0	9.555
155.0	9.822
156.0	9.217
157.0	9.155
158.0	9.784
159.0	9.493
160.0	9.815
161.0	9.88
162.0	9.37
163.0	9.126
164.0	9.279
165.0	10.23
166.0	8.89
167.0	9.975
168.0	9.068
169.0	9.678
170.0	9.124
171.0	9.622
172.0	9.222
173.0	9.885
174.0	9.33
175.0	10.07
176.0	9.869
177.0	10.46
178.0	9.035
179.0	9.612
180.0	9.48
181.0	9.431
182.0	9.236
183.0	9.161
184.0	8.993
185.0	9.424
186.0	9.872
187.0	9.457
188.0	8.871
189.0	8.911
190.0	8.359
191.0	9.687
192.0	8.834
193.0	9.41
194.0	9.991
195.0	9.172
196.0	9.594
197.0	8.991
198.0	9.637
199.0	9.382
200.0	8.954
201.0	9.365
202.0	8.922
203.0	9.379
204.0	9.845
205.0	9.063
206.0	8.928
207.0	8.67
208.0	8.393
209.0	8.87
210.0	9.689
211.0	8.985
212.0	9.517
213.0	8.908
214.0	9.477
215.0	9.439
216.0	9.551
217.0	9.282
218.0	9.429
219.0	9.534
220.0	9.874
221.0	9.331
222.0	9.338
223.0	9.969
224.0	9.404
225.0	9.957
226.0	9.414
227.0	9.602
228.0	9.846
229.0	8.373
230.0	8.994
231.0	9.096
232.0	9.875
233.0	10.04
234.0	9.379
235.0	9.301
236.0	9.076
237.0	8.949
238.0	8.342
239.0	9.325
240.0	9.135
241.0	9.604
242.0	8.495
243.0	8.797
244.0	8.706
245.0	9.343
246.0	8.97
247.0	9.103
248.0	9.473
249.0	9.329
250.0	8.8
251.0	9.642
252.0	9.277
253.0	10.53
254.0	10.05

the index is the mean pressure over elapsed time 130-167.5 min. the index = 9.53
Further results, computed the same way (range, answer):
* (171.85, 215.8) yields 9.32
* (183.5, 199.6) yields 9.28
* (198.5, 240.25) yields 9.29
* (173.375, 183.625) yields 9.57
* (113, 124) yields 9.39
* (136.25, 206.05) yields 9.42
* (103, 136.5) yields 9.43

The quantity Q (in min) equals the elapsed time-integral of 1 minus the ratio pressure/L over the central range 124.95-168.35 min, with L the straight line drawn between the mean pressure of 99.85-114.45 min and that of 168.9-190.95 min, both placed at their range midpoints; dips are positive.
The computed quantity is -1.2 min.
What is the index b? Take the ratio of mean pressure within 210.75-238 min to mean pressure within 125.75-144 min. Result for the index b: 1.0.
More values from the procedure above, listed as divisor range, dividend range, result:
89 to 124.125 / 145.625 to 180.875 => 1.04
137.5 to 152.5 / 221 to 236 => 1.01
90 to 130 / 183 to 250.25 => 1.00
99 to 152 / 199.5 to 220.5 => 0.98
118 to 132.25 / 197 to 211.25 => 0.97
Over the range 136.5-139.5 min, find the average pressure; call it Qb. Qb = 9.7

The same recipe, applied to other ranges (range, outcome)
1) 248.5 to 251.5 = 9.26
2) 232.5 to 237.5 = 9.35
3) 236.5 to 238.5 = 8.65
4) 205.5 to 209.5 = 8.72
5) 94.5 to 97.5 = 8.8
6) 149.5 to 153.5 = 9.81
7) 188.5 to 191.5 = 8.99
